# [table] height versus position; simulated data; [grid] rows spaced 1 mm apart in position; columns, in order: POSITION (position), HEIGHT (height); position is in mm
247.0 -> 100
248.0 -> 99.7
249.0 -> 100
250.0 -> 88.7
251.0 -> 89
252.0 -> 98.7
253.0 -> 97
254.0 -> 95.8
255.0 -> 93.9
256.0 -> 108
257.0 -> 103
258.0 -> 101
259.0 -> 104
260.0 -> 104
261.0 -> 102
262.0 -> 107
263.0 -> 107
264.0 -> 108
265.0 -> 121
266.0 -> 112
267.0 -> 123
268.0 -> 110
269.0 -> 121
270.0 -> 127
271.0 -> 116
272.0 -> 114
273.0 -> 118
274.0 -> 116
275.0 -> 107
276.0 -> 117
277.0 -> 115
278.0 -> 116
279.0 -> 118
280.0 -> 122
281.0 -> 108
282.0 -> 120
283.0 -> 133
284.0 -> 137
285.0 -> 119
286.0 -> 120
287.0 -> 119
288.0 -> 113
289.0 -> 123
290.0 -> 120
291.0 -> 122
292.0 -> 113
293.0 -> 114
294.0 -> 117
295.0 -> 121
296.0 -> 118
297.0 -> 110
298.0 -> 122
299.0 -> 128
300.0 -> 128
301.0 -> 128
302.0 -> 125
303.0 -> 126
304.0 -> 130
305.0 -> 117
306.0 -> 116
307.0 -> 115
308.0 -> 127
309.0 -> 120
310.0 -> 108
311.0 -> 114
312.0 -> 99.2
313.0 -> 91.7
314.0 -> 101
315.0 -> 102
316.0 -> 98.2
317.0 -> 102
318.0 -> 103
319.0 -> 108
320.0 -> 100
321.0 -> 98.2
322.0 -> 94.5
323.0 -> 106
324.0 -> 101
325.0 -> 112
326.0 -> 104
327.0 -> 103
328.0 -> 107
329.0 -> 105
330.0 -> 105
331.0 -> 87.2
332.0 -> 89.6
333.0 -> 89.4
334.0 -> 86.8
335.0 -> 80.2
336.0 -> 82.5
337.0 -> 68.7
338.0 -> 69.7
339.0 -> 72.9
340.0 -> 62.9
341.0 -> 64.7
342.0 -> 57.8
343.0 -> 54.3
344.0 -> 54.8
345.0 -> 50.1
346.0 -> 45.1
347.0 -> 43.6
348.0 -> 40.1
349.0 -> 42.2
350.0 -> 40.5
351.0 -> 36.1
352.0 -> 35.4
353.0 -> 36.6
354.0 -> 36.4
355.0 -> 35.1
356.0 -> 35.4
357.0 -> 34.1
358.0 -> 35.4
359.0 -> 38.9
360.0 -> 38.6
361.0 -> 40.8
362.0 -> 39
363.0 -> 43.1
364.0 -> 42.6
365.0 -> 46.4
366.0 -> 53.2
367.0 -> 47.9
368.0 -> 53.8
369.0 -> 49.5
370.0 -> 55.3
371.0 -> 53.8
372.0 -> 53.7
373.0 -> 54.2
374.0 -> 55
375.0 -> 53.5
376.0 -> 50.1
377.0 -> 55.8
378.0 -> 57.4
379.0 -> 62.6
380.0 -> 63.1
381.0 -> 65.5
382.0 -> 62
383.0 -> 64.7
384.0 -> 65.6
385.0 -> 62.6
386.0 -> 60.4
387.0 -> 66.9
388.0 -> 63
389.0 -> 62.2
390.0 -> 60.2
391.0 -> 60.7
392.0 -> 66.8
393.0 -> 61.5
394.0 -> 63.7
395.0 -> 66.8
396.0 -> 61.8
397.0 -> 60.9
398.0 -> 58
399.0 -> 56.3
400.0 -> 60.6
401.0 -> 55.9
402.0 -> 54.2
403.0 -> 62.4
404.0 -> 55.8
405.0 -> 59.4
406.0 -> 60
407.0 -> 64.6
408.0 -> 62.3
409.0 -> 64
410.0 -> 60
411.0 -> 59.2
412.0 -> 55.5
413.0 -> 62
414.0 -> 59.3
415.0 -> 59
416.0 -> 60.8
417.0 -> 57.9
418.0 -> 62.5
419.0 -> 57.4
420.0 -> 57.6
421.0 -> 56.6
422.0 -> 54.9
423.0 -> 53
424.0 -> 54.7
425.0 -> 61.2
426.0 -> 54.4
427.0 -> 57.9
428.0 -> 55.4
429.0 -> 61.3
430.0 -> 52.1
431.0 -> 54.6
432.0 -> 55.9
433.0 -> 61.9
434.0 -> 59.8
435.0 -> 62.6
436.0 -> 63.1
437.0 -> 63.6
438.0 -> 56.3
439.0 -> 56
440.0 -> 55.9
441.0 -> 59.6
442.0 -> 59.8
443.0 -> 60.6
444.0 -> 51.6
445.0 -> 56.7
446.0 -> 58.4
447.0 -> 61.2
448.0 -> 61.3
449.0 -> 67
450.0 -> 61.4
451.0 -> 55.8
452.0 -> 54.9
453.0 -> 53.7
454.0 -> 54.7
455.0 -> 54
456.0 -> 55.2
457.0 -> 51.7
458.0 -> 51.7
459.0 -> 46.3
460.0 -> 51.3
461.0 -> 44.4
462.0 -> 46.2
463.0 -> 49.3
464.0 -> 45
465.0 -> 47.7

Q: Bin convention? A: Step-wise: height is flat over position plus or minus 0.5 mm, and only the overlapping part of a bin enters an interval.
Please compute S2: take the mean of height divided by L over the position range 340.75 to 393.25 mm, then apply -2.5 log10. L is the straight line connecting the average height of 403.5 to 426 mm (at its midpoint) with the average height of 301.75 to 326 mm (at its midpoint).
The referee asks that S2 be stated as 0.50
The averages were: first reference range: 109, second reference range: 58.9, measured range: 51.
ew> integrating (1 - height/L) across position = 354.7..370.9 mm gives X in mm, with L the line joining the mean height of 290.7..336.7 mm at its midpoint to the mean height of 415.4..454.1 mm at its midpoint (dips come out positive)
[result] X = 8.1 mm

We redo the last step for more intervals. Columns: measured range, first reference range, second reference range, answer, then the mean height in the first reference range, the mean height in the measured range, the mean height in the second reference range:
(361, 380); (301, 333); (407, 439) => 7.10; 107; 51.5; 58.7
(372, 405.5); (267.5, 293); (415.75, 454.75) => 6.94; 118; 60.2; 58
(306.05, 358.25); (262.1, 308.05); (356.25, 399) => 5.67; 119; 79.2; 54.9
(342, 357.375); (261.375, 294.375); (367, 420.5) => 7.49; 117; 41.9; 59.5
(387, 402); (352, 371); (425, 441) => -3.50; 42.5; 61.3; 58.2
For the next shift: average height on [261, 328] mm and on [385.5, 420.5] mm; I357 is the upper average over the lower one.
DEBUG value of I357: 0.5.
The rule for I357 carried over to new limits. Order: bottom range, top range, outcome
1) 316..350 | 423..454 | 0.72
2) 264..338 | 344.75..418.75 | 0.48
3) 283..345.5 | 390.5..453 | 0.57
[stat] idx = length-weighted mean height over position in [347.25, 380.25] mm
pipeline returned 45.8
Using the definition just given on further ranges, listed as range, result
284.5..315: 117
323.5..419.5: 60.4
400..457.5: 58.2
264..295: 118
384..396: 63.2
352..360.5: 36.3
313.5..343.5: 90.6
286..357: 91.7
